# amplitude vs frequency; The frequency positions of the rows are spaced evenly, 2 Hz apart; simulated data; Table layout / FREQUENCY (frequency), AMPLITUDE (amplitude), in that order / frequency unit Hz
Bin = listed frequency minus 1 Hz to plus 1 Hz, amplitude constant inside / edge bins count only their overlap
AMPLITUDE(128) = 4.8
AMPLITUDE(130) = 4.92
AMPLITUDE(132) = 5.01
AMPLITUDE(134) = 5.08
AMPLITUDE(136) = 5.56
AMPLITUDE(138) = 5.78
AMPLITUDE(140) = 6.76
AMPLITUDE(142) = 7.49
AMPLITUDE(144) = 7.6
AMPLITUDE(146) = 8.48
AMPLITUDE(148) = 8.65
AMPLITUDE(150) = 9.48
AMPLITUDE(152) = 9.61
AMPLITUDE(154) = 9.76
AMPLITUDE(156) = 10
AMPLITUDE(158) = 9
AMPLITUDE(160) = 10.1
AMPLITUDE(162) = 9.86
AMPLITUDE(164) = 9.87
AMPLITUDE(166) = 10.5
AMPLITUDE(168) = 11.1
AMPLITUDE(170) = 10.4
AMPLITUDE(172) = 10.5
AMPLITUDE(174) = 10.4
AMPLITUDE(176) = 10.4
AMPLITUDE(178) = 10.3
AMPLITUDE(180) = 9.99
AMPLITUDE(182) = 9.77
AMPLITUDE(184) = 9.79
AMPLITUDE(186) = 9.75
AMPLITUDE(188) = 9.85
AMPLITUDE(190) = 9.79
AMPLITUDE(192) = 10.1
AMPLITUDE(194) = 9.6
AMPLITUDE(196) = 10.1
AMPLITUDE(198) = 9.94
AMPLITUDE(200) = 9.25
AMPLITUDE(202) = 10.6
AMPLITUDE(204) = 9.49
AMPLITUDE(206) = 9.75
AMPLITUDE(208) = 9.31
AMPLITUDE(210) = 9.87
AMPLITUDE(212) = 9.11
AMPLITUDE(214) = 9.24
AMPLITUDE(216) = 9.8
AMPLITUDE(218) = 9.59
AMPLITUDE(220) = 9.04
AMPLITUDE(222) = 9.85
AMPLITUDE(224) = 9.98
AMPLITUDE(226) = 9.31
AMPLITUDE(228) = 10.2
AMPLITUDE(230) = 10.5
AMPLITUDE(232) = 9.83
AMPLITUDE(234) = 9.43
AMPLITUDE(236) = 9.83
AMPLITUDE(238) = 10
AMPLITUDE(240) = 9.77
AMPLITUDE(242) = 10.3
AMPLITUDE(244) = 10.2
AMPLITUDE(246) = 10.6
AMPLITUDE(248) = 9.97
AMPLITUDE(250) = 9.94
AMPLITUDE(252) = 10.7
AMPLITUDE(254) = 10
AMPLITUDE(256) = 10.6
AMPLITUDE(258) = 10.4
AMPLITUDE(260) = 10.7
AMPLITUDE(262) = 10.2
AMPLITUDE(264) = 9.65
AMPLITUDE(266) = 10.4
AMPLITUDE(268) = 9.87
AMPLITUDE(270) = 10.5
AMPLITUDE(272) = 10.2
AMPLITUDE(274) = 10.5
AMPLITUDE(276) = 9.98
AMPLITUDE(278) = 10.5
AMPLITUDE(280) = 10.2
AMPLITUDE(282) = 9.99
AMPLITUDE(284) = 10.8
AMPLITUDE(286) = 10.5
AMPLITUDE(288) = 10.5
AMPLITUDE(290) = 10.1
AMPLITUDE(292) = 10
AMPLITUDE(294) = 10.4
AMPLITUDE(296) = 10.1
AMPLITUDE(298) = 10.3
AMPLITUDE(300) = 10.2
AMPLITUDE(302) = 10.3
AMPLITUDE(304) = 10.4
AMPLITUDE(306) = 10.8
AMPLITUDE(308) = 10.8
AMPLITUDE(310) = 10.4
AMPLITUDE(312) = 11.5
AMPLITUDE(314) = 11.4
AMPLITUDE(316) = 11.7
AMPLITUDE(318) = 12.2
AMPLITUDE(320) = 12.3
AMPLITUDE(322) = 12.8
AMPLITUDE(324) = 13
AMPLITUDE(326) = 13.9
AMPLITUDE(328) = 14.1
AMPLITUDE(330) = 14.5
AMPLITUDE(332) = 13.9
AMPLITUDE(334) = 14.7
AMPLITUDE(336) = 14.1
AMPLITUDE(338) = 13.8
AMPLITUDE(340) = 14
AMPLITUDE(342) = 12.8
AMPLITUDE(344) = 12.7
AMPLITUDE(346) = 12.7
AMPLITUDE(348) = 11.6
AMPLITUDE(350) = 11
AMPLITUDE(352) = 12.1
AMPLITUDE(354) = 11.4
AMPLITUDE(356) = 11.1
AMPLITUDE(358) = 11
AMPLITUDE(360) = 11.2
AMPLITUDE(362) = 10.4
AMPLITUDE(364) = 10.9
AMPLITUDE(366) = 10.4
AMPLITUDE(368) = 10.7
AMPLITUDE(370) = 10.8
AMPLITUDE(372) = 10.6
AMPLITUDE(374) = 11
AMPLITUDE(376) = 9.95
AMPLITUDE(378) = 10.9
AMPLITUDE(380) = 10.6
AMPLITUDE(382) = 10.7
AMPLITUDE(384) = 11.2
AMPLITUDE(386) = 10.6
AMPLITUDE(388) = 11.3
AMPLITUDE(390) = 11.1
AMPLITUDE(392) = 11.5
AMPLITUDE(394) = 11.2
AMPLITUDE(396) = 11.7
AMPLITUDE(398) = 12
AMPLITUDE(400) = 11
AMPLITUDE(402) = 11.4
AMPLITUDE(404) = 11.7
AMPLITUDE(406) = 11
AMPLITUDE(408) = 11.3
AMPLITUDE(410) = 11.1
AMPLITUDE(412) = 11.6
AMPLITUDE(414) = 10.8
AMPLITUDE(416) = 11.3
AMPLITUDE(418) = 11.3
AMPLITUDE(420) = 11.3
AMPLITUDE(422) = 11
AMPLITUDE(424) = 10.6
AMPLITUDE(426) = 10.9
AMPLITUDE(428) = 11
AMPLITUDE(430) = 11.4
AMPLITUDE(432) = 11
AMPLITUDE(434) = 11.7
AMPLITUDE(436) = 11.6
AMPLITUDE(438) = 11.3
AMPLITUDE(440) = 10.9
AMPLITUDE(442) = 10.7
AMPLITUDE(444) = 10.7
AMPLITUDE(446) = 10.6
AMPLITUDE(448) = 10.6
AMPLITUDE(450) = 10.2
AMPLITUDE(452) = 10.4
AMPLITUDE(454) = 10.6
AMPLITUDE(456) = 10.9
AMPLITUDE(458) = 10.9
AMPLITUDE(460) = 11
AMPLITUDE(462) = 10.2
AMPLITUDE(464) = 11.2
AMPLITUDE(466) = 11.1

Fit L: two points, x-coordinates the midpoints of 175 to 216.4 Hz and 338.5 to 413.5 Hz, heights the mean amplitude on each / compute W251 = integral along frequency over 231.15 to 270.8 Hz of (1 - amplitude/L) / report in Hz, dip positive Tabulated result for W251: 0.47 Hz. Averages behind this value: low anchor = 9.8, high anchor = 11.3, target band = 10.1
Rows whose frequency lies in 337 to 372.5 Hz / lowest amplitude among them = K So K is 10.4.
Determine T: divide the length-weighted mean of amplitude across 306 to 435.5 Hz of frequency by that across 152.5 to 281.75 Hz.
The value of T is 1.16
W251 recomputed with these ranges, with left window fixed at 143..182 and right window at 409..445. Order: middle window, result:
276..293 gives 0.2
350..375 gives -0.4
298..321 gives -1.1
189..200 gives 0.1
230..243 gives 0.3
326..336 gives -3.4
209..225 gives 0.8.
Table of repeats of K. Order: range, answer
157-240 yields 9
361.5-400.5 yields 9.95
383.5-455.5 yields 10.2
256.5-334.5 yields 9.65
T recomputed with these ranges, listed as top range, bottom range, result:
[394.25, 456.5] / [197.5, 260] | 1.12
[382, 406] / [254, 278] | 1.10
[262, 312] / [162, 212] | 1.03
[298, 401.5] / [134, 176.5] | 1.30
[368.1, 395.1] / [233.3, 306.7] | 1.06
